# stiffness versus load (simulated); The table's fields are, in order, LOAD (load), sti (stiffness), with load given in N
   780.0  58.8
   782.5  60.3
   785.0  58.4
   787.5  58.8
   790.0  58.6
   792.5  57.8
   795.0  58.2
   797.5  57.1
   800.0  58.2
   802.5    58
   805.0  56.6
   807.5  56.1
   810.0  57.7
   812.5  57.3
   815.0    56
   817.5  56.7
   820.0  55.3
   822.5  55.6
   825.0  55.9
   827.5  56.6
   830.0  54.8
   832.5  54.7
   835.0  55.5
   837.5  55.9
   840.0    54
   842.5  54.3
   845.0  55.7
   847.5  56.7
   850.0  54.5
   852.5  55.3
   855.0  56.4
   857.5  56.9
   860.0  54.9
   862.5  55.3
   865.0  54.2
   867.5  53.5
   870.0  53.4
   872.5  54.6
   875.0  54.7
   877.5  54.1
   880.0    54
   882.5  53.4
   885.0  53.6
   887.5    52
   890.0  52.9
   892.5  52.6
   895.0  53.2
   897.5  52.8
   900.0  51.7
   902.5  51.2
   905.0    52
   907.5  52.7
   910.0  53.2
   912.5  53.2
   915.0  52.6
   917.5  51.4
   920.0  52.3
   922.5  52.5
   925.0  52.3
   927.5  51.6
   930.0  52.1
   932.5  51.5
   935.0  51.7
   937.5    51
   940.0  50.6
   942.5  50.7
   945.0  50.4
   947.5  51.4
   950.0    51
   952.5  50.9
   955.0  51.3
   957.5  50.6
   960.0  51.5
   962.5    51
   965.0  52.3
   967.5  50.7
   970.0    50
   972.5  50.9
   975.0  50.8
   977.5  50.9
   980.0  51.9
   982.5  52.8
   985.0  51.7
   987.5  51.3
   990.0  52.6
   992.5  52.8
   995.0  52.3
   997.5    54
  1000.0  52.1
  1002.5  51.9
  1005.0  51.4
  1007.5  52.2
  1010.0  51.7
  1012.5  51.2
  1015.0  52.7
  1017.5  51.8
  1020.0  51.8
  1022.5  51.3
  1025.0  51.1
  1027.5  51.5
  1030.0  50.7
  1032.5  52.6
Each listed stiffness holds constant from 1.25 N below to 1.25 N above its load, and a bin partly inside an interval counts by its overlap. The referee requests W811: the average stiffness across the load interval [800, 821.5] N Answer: 56.8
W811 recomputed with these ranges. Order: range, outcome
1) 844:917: 53.8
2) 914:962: 51.4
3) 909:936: 52.2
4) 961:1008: 51.8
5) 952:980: 51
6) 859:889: 54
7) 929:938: 51.6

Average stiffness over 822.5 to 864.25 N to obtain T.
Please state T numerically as 55.5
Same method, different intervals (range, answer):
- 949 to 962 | 51.1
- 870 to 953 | 52.3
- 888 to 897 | 52.8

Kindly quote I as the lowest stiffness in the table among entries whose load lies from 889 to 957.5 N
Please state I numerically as 50.4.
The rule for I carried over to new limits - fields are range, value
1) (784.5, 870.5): 53.4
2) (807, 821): 55.3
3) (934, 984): 50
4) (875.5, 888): 52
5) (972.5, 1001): 50.8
